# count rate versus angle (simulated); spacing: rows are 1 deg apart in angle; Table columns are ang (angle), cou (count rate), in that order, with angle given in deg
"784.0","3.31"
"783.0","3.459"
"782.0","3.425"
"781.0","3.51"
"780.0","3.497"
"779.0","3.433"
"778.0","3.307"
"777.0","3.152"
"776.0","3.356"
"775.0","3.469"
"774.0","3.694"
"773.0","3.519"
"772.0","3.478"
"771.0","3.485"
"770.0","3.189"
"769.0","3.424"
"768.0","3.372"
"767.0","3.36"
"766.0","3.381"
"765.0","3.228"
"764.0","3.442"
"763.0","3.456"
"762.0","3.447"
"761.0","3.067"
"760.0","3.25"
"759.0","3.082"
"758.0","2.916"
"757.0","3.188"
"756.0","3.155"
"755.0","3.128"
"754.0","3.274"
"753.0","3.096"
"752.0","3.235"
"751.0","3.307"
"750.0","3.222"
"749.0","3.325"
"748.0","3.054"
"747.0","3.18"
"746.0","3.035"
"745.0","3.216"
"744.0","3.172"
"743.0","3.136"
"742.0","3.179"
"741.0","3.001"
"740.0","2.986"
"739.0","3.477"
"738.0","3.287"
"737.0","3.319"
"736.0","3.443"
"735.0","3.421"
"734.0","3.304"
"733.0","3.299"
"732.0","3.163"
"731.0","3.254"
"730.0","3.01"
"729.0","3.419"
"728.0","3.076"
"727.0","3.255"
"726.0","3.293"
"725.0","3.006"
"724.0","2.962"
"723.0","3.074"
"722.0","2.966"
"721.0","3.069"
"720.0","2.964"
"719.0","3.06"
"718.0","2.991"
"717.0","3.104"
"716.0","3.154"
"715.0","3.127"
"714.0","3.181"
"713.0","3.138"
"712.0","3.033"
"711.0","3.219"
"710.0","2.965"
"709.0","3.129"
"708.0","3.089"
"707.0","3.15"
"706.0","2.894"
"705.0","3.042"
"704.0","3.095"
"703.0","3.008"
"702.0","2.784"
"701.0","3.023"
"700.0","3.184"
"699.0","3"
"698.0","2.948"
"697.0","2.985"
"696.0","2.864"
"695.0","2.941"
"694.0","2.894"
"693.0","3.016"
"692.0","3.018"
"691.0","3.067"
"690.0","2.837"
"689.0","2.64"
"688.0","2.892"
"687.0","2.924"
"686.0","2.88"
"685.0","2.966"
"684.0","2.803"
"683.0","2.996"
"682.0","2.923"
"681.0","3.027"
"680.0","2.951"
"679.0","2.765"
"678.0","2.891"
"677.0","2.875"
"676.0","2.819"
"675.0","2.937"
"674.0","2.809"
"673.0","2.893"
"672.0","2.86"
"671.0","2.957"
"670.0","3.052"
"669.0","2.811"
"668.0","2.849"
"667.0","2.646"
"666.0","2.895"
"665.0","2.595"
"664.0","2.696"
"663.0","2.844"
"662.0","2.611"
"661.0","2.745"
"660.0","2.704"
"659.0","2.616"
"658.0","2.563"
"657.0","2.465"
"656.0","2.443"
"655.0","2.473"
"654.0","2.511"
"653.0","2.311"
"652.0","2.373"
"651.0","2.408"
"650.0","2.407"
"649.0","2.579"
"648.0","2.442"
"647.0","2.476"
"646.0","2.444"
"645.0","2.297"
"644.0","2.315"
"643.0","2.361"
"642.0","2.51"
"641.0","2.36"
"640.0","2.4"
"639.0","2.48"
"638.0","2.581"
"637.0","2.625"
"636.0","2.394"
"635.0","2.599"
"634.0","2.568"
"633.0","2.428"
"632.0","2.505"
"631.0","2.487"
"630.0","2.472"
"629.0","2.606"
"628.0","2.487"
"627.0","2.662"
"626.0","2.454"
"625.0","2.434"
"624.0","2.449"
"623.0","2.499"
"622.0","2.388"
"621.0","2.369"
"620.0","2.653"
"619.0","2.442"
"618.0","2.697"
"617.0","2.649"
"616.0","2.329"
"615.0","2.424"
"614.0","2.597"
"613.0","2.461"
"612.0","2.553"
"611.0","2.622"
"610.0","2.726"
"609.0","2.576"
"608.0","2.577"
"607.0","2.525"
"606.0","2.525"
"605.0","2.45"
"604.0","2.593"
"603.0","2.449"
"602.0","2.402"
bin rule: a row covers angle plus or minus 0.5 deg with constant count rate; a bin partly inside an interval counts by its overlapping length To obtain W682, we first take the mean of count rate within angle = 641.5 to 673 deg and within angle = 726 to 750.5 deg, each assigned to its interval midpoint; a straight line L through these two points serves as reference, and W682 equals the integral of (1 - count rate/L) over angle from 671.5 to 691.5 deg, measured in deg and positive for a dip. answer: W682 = -0.8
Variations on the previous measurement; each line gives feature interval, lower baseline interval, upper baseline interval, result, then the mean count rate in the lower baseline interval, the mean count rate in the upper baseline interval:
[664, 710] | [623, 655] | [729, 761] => -2.07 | 2.47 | 3.2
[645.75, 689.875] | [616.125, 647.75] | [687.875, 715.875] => 0.51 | 2.48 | 3.01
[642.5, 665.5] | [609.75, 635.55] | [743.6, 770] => 1.53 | 2.52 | 3.23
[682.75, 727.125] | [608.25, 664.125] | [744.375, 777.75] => -1.21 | 2.51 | 3.28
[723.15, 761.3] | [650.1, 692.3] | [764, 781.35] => 0.25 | 2.77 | 3.4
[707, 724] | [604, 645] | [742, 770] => -0.42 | 2.5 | 3.23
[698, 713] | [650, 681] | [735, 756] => -0.42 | 2.71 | 3.21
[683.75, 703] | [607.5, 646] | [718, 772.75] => -0.21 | 2.5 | 3.21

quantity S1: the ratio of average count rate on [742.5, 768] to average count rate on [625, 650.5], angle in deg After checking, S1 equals 1.30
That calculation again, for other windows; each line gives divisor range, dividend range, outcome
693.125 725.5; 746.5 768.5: 1.07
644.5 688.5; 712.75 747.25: 1.17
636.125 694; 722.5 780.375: 1.21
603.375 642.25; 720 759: 1.26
